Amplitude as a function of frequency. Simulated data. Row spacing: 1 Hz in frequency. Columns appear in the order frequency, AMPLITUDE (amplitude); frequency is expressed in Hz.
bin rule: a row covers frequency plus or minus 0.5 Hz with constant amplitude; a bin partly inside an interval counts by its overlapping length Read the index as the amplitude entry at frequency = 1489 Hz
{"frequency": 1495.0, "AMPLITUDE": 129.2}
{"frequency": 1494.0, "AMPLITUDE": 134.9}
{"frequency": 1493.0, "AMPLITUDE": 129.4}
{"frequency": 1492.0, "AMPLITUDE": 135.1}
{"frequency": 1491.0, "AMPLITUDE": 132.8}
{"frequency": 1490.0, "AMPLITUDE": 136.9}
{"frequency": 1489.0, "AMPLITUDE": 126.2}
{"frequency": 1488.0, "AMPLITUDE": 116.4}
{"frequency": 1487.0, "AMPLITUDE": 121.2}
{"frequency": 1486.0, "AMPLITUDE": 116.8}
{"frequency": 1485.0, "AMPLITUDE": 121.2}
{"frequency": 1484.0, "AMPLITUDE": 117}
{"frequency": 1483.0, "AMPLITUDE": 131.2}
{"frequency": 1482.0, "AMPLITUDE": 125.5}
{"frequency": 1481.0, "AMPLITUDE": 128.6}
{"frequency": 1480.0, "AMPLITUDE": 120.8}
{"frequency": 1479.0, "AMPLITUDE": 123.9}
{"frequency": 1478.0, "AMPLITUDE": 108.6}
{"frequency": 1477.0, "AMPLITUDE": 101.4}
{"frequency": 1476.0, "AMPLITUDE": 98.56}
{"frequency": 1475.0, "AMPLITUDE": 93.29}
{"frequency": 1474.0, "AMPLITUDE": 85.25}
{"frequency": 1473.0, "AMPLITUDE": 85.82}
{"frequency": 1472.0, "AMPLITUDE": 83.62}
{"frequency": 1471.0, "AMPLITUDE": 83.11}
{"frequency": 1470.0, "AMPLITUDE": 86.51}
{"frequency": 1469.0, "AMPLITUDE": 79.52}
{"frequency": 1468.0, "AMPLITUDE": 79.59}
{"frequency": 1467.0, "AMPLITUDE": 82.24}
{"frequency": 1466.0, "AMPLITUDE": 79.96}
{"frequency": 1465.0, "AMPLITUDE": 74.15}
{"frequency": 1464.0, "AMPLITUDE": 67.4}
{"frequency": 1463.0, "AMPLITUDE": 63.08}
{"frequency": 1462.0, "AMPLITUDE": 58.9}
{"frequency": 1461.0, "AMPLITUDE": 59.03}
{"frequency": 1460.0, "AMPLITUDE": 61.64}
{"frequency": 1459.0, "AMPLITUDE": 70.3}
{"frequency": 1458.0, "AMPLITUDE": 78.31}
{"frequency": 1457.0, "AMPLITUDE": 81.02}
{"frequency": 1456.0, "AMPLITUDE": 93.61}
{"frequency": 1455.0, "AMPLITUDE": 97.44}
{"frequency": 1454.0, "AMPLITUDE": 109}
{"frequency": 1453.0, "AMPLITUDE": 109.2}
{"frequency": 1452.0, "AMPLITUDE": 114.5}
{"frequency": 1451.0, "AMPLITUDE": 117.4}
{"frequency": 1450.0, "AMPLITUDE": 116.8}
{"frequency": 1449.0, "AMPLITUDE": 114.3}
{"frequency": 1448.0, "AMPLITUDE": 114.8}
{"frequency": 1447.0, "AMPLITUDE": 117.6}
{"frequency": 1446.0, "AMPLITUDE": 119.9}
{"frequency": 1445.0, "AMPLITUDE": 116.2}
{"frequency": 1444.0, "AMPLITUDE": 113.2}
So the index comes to 126.2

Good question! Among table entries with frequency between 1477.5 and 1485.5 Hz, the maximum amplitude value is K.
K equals 131.2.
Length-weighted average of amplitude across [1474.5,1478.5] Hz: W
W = 100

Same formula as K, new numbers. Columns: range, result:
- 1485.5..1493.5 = 136.9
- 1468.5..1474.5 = 86.51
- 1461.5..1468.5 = 82.24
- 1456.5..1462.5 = 81.02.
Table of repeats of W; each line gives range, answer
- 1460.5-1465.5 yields 64.5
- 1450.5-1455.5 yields 110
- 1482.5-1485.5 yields 123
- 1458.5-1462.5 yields 62.5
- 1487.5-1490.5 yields 126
